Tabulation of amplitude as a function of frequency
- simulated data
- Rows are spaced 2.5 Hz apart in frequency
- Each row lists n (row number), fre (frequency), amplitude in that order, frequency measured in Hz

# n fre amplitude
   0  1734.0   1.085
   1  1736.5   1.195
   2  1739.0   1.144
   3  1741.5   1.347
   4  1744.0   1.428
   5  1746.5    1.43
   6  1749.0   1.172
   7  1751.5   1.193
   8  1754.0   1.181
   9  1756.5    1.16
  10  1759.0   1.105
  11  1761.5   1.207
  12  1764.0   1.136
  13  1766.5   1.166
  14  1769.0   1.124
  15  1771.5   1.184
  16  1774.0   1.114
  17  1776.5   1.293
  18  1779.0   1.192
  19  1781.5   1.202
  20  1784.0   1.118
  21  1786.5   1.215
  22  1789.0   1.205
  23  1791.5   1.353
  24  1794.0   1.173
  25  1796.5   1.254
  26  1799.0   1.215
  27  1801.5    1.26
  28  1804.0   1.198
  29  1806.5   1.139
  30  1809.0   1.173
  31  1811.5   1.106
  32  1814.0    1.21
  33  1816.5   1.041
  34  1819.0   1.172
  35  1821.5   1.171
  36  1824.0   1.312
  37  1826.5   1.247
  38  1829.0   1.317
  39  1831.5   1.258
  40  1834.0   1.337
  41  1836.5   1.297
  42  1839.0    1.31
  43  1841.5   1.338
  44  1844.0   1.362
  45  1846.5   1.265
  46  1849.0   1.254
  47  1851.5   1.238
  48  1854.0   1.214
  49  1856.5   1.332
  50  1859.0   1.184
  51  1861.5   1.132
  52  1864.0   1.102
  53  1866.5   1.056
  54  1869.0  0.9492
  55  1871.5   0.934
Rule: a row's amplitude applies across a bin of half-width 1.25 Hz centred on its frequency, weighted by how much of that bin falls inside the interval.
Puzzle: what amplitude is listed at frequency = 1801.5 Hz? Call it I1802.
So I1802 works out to 1.26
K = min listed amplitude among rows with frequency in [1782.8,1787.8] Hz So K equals 1.118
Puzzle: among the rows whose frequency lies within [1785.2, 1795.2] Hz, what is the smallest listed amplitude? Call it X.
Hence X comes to 1.173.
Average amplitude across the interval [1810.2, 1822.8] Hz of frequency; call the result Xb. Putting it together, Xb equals 1.14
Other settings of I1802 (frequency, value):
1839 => 1.31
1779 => 1.192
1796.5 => 1.254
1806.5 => 1.139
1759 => 1.105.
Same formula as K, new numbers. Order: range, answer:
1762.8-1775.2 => 1.114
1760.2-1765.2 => 1.136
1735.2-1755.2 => 1.144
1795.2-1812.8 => 1.106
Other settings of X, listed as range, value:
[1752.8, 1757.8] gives 1.16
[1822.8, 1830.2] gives 1.247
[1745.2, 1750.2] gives 1.172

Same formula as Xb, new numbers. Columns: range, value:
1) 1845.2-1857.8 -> 1.26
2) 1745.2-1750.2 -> 1.3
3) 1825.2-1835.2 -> 1.29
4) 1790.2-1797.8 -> 1.26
